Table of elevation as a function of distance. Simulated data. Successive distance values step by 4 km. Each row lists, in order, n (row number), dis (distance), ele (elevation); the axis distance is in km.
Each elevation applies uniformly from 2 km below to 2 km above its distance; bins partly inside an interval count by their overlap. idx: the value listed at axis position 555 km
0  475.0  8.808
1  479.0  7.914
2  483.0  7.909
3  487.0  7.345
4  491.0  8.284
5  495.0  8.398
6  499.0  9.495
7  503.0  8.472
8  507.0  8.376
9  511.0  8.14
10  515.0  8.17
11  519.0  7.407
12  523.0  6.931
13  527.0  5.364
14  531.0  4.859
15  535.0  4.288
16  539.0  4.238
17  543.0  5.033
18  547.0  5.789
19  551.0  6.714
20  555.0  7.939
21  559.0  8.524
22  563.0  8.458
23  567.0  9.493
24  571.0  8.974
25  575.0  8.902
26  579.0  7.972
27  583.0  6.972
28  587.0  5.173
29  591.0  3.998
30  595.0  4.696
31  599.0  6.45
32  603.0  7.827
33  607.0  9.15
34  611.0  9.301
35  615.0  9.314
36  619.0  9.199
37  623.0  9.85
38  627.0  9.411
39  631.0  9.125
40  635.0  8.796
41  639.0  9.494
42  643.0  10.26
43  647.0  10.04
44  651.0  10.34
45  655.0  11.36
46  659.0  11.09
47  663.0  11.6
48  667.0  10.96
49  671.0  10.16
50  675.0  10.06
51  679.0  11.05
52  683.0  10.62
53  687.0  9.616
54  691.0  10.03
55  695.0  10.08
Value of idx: 7.939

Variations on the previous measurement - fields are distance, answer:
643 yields 10.26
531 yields 4.859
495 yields 8.398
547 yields 5.789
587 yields 5.173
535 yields 4.288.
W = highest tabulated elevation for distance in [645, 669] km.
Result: 11.6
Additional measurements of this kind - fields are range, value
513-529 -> 8.17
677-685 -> 11.05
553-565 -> 8.524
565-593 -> 9.493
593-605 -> 7.827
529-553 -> 6.714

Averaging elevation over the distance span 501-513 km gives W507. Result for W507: 8.33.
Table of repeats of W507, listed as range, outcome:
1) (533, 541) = 4.26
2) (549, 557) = 7.33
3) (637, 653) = 10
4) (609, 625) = 9.42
